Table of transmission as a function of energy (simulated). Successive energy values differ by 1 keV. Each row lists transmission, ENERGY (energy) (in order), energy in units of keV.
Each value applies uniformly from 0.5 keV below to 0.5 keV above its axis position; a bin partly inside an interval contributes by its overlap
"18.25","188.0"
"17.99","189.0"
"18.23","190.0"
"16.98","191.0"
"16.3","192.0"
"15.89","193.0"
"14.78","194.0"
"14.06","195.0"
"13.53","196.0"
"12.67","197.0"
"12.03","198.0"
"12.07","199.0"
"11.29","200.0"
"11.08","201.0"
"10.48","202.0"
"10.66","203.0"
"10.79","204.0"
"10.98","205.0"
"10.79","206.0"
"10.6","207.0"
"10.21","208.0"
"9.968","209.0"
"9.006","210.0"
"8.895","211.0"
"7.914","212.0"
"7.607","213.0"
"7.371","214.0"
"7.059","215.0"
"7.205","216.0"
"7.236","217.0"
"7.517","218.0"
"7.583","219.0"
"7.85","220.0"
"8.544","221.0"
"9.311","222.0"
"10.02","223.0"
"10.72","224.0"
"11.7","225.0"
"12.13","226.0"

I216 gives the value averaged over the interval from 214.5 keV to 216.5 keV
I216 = 7.13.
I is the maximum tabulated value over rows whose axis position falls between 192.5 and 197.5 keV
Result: 15.89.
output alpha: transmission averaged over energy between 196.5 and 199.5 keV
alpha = 12.3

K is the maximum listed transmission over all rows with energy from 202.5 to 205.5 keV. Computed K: 10.98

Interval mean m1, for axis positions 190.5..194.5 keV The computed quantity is 16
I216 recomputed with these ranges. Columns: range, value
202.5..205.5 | 10.8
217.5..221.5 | 7.87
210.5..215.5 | 7.77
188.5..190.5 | 18.1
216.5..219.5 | 7.45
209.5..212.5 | 8.6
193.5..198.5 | 13.4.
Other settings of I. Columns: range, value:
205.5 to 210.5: 10.79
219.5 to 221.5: 8.544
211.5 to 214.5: 7.914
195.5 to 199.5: 13.53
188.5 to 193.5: 18.23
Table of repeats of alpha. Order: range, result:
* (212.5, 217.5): 7.3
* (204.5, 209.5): 10.5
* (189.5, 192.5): 17.2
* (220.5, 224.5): 9.65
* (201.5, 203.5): 10.6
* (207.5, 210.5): 9.73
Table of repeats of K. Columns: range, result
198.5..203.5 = 12.07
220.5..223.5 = 10.02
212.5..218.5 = 7.607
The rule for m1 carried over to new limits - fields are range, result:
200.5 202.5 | 10.8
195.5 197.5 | 13.1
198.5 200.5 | 11.7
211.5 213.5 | 7.76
